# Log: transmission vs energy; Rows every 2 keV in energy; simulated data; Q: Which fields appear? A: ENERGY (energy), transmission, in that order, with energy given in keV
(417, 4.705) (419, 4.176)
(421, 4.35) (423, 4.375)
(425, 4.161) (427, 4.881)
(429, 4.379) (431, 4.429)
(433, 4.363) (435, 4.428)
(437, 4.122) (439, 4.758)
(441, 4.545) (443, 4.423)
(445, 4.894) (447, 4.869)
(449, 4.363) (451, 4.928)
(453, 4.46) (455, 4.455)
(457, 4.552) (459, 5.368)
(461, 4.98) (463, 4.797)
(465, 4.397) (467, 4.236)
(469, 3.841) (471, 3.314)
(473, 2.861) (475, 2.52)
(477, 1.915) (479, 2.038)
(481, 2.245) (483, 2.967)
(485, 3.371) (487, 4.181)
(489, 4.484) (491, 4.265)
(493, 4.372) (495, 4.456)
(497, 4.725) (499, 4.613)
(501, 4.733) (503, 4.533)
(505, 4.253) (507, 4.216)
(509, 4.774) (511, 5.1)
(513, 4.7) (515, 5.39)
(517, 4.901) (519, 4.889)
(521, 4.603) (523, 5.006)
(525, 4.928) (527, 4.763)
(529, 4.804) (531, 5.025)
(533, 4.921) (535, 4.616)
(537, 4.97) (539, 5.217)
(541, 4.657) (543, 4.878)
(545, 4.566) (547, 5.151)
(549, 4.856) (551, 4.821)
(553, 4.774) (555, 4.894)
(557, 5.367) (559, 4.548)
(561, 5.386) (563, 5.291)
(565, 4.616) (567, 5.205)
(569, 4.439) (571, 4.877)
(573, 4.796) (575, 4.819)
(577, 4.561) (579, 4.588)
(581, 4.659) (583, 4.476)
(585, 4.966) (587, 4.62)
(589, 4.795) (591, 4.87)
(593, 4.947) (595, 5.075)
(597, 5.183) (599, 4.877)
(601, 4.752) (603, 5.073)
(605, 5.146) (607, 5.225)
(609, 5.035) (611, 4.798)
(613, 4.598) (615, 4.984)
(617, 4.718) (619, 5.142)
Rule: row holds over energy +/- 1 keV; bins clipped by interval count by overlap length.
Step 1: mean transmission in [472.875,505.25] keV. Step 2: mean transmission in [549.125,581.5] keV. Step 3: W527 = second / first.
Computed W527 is 1.32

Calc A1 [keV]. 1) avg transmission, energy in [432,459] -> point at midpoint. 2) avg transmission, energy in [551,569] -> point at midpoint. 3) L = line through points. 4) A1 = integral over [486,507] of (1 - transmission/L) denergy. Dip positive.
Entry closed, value 1.3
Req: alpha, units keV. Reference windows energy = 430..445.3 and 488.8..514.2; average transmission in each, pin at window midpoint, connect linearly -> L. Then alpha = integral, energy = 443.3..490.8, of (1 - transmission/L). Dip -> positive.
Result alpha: 6.2 keV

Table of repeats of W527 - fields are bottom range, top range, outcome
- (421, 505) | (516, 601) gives 1.17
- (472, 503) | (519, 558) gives 1.35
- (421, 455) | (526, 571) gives 1.08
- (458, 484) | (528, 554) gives 1.39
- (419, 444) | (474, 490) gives 0.67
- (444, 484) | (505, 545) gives 1.24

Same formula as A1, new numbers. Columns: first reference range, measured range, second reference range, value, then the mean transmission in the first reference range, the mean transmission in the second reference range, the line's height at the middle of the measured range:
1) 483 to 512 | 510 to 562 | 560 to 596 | -3.57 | 4.38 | 4.83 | 4.6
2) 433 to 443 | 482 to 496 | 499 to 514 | 1.72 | 4.45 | 4.62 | 4.57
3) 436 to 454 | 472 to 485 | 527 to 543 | 6.10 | 4.6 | 4.88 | 4.7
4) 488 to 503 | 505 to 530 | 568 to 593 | -1.33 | 4.52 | 4.72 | 4.57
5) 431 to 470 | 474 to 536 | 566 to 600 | 5.34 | 4.56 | 4.81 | 4.66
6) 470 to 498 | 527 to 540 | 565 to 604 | -2.58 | 3.41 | 4.81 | 4.1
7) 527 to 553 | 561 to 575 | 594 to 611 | 0.10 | 4.87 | 5.03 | 4.94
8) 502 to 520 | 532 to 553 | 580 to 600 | -0.32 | 4.75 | 4.85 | 4.79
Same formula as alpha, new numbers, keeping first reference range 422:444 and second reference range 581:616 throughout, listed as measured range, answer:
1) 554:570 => -0.6 keV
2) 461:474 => 1.6 keV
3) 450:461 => -0.7 keV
